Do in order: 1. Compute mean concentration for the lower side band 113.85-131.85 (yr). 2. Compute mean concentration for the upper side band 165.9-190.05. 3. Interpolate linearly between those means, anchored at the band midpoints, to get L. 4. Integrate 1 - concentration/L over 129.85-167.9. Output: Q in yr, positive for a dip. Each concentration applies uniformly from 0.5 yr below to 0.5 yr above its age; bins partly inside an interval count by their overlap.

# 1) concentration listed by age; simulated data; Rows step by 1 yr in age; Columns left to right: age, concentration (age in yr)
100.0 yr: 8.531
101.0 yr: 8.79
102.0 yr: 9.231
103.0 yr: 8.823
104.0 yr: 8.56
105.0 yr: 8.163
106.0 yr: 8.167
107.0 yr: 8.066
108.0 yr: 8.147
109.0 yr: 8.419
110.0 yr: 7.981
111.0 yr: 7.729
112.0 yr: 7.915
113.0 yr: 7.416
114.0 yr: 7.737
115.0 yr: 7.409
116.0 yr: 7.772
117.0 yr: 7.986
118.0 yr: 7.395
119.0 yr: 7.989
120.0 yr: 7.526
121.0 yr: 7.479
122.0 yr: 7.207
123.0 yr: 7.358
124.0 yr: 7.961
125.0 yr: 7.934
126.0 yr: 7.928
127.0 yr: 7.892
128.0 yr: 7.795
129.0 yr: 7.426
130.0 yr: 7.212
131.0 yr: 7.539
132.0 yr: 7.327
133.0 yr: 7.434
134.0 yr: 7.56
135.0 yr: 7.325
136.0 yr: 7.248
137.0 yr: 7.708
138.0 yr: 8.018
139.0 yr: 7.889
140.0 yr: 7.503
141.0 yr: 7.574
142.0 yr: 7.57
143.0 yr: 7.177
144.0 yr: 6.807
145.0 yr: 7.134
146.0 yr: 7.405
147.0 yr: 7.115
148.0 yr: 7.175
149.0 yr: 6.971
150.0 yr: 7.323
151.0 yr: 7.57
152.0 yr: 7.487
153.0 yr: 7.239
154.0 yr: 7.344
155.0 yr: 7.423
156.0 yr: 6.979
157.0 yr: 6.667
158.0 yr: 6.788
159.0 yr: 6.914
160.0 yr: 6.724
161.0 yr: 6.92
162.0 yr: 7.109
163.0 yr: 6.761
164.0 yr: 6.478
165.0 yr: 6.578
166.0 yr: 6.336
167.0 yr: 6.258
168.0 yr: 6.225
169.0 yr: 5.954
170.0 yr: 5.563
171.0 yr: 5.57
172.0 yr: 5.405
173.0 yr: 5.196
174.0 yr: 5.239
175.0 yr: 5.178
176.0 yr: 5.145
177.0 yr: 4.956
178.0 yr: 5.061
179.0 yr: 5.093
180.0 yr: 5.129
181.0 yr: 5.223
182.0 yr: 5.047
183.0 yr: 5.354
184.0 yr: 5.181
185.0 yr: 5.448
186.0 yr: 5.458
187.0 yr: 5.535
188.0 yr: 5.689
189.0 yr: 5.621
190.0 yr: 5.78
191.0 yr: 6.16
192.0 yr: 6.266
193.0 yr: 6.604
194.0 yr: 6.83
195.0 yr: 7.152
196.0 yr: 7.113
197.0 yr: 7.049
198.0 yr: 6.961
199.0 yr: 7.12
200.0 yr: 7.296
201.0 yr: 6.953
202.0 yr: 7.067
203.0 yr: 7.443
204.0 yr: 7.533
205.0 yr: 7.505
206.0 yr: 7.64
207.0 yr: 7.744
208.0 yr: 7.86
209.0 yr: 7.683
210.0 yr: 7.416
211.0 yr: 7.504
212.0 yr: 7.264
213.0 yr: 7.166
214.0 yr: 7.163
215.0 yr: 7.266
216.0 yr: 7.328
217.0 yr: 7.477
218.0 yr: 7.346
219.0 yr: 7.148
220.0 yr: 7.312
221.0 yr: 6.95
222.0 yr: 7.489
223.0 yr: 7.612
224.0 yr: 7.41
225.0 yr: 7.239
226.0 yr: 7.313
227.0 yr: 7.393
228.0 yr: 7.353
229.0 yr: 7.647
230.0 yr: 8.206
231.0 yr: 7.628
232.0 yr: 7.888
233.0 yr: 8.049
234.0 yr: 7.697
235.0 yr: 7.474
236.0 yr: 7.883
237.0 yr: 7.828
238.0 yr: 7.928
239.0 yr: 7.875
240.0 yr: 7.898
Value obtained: -3.3 yr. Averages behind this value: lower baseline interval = 7.63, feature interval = 7.16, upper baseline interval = 5.45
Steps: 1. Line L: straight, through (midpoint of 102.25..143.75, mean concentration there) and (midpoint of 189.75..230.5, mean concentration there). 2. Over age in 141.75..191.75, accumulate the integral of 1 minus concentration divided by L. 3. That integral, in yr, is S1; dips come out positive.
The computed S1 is 8.39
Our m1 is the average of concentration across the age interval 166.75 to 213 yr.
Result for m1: 6.28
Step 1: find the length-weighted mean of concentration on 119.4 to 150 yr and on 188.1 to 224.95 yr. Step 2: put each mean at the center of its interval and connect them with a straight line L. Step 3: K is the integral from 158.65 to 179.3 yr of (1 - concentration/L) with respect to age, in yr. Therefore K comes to 3.9 yr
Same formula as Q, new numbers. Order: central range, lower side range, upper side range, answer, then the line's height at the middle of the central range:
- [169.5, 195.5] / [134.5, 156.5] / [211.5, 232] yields 6.4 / 7.38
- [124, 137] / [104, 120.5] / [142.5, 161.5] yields -0.1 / 7.53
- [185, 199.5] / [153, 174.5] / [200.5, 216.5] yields 1.5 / 7.05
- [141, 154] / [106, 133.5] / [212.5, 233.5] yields 0.6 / 7.64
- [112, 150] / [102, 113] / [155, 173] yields -0.3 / 7.46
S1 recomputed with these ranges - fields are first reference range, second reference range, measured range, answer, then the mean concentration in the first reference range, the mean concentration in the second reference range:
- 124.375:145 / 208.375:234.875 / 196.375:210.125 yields 0.2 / 7.54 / 7.46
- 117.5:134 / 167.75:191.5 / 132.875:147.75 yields -0.9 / 7.59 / 5.42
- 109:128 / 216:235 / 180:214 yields 4.1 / 7.72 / 7.5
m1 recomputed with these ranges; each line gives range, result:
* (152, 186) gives 6.03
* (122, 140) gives 7.61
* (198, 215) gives 7.38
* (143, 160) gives 7.13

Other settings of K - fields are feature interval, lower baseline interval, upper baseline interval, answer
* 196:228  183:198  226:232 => -1.8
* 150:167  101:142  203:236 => 1.6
